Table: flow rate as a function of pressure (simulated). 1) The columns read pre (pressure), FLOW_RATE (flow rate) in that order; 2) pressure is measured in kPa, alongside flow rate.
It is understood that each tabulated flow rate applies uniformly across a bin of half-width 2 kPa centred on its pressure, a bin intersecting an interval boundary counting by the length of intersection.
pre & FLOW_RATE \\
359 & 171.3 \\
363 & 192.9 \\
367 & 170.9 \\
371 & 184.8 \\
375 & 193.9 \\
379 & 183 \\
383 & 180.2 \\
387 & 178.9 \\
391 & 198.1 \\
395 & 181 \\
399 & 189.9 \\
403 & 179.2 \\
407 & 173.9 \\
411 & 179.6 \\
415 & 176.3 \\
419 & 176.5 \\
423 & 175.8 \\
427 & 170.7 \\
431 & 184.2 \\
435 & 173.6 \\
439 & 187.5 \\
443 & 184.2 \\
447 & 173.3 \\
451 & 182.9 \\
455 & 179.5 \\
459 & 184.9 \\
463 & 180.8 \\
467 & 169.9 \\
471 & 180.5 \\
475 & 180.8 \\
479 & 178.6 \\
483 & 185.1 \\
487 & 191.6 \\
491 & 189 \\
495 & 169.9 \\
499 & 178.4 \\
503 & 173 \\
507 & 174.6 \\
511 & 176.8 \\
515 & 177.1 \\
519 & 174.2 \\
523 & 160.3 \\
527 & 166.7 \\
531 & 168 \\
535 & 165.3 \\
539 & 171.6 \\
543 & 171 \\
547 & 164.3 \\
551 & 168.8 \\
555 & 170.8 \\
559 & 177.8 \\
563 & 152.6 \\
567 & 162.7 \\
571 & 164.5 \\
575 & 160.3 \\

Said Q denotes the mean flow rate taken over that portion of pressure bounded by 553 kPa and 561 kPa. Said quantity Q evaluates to 174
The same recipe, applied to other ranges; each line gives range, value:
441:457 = 180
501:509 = 174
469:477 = 181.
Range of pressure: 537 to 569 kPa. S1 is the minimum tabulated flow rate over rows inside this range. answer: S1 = 152.6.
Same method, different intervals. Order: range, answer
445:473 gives 169.9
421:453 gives 170.7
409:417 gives 176.3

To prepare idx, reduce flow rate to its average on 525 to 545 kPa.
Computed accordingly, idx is 169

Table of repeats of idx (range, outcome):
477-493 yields 186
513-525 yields 171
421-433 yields 177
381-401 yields 186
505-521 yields 176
